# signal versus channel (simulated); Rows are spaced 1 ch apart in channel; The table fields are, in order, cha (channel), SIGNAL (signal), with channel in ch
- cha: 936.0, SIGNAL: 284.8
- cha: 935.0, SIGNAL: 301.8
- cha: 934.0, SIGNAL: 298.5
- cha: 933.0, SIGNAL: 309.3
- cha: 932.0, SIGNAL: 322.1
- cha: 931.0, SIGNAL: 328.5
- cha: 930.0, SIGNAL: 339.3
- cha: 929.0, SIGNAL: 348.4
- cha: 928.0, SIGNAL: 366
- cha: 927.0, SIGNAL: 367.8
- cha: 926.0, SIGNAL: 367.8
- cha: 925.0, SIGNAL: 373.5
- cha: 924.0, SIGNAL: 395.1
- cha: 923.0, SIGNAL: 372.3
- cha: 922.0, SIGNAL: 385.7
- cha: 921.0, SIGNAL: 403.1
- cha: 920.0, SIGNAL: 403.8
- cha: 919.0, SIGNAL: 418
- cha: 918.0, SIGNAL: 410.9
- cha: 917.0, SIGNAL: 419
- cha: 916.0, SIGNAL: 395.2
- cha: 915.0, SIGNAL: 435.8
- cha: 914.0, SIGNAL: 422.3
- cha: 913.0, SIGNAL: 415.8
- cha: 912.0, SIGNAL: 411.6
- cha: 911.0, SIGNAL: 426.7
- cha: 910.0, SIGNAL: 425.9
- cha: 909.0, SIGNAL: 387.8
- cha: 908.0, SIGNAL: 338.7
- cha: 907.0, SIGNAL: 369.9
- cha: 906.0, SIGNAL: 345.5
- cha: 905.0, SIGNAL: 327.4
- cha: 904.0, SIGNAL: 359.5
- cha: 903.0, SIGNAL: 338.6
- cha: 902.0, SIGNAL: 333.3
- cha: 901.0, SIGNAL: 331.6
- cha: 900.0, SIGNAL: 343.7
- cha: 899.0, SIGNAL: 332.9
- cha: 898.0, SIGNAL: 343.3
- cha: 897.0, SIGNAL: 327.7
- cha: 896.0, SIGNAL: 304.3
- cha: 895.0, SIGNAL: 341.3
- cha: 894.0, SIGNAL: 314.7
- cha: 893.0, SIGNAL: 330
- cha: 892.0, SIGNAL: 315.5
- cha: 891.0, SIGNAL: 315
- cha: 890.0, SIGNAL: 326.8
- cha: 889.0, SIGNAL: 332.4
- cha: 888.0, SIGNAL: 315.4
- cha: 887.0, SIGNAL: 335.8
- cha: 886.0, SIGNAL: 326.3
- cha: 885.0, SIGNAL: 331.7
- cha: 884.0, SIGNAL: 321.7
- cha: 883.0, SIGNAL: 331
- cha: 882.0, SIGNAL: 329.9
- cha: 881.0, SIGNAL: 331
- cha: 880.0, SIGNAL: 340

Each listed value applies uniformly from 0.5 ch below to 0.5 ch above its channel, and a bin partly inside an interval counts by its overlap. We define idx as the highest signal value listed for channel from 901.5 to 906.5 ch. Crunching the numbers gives 359.5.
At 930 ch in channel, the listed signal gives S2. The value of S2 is 339.3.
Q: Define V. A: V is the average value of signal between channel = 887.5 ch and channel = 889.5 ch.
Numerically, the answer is 324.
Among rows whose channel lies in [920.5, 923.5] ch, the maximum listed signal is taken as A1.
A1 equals 403.1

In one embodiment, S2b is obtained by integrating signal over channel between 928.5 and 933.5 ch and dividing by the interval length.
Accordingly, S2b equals 330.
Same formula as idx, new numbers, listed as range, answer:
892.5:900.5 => 343.7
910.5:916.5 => 435.8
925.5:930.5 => 367.8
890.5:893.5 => 330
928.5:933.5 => 348.4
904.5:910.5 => 425.9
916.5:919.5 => 419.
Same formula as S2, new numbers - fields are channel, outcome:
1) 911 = 426.7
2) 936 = 284.8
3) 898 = 343.3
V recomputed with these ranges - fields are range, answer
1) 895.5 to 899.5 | 327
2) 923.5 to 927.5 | 376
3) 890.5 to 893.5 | 320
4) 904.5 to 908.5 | 345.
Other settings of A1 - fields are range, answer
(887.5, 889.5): 332.4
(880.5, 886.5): 331.7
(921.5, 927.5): 395.1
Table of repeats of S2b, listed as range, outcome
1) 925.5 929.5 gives 362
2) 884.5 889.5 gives 328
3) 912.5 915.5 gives 425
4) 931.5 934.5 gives 310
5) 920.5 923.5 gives 387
